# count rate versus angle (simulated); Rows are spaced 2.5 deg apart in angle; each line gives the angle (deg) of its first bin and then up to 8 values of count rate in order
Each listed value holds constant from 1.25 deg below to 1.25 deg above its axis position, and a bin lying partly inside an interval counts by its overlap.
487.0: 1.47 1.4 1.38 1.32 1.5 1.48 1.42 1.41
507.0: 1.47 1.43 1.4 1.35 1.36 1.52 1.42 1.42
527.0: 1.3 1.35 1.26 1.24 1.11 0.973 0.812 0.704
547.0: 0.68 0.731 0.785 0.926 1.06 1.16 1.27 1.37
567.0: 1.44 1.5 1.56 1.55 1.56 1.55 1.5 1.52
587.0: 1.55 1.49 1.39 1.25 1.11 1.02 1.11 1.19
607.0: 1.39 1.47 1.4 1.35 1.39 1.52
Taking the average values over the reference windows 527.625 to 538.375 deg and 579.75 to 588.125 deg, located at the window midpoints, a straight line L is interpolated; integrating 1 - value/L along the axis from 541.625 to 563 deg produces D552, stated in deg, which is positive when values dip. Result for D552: 7.1 deg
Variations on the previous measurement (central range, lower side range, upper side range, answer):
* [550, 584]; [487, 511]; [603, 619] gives 1.8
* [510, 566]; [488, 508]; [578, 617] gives 9.9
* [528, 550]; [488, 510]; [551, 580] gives 5.8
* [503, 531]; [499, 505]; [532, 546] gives -3.4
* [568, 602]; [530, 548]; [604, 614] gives -5.0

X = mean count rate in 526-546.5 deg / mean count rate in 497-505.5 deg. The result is 0.74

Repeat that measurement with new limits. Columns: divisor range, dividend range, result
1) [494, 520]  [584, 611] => 0.92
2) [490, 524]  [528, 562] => 0.70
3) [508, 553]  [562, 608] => 1.19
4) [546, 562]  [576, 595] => 1.61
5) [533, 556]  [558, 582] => 1.62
